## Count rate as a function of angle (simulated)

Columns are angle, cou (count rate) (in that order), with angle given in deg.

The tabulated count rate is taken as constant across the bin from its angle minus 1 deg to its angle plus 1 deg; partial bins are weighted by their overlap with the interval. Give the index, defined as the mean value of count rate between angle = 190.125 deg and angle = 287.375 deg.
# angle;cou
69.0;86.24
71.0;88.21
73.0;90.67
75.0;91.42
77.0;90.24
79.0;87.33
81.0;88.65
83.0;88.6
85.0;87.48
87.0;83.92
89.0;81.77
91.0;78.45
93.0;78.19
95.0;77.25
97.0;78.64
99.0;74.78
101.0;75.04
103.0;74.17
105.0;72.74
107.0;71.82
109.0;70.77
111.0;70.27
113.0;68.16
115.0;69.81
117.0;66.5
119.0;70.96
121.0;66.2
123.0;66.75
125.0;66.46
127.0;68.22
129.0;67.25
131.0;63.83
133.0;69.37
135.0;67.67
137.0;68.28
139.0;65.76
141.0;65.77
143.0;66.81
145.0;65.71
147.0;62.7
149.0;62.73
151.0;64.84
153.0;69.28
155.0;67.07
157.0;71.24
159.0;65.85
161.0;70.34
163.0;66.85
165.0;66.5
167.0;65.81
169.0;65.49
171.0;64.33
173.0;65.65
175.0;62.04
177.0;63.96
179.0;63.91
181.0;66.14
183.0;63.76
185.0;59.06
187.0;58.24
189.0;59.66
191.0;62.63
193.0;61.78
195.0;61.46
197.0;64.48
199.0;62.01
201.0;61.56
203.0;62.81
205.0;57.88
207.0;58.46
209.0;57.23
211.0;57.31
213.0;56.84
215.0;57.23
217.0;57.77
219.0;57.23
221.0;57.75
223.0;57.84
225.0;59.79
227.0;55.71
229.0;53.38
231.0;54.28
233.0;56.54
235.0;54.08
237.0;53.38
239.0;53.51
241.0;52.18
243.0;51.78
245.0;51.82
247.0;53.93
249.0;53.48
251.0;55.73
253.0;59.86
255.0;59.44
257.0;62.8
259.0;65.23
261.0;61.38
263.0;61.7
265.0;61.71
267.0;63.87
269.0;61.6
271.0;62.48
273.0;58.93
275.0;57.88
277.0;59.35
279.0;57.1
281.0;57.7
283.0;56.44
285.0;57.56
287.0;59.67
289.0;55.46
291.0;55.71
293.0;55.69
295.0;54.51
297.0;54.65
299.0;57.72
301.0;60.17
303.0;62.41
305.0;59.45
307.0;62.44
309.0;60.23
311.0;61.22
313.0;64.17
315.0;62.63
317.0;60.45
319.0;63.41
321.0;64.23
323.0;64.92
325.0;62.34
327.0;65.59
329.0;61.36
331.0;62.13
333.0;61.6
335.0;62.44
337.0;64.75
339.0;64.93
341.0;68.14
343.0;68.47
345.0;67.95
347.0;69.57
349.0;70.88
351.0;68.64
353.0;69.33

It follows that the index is 58.3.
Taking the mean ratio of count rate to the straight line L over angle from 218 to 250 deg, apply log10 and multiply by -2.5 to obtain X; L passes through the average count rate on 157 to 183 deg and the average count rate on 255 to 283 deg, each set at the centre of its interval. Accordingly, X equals 0.14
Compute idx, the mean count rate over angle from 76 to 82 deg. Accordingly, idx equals 88.7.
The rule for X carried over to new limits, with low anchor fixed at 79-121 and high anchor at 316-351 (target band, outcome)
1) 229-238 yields 0.271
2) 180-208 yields 0.170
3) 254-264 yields 0.109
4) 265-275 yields 0.114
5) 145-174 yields 0.112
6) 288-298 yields 0.210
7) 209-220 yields 0.231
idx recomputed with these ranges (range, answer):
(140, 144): 66.3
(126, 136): 67.3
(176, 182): 64.7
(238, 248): 52.6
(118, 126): 67.6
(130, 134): 66.6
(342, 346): 68.2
